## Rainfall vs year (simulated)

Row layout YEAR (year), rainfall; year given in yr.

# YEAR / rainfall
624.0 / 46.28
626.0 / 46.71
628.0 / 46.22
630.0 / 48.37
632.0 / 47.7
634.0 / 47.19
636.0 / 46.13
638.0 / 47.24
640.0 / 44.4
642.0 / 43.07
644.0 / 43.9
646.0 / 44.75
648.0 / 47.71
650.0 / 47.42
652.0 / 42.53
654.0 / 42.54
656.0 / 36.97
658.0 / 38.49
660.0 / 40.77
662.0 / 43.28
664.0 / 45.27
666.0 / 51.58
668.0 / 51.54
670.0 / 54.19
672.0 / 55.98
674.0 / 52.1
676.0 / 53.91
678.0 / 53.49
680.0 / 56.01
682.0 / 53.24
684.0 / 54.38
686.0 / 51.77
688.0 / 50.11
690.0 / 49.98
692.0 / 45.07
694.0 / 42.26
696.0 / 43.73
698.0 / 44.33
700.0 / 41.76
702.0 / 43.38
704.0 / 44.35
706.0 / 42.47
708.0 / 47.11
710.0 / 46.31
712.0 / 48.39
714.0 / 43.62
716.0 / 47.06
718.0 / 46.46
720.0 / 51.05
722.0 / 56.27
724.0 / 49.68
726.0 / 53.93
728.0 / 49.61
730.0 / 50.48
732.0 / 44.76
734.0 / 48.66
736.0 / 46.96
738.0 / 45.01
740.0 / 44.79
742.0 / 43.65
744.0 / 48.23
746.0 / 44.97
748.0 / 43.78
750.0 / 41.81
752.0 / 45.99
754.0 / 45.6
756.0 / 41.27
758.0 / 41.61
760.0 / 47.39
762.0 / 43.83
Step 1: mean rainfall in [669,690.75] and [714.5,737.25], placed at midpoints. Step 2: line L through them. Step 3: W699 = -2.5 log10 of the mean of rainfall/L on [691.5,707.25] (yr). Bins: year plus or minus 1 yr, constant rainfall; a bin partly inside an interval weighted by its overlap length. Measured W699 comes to 0.19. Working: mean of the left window 53.2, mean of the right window 49.4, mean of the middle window 43.4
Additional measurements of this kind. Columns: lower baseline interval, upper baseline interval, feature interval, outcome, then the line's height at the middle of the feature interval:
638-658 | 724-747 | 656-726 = -0.06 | 45.5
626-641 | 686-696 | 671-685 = -0.15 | 47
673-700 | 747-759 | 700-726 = 0.00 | 47.2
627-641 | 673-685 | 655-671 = 0.14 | 51.3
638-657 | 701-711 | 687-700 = -0.03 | 44.5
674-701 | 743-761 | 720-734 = -0.10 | 46.4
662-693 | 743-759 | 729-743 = -0.02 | 45.7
